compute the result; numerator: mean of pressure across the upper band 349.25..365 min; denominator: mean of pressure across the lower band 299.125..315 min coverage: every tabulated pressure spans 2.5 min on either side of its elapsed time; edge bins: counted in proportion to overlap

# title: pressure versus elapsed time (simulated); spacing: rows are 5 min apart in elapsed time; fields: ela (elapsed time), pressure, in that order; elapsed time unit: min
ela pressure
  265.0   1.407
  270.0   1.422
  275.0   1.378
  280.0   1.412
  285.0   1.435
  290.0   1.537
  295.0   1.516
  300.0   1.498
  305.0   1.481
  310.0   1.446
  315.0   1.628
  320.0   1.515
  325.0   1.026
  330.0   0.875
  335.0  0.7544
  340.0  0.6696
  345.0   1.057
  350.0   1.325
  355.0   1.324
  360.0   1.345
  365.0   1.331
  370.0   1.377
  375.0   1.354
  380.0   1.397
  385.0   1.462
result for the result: 0.89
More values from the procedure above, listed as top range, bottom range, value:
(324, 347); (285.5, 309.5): 0.58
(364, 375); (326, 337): 1.60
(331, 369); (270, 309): 0.76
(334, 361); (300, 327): 0.75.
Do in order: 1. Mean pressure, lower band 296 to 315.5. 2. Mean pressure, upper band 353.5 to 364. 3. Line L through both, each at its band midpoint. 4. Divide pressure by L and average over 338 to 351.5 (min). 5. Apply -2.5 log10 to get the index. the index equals 0.34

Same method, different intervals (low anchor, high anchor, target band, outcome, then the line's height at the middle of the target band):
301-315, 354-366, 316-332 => 0.212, 1.45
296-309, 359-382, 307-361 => 0.212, 1.43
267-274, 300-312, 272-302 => -0.016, 1.44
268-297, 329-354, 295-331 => -0.152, 1.2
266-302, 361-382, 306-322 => -0.076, 1.42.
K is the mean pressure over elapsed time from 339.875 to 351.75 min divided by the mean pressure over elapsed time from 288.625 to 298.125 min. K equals 0.70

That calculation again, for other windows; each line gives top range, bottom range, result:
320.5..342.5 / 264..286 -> 0.63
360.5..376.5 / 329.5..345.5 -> 1.68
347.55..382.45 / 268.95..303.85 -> 0.93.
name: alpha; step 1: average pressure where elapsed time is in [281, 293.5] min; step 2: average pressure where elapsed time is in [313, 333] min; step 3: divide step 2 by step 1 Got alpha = 0.84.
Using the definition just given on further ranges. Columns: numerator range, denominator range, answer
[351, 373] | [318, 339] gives 1.34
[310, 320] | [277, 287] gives 1.09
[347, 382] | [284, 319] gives 0.89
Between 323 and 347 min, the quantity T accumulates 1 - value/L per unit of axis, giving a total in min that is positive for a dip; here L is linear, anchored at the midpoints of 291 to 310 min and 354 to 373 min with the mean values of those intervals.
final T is 9.2 min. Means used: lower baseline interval 1.49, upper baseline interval 1.35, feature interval 0.87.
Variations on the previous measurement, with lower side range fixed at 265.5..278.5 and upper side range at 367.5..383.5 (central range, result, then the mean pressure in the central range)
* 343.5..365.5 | 1.65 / 1.28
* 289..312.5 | -1.63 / 1.49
